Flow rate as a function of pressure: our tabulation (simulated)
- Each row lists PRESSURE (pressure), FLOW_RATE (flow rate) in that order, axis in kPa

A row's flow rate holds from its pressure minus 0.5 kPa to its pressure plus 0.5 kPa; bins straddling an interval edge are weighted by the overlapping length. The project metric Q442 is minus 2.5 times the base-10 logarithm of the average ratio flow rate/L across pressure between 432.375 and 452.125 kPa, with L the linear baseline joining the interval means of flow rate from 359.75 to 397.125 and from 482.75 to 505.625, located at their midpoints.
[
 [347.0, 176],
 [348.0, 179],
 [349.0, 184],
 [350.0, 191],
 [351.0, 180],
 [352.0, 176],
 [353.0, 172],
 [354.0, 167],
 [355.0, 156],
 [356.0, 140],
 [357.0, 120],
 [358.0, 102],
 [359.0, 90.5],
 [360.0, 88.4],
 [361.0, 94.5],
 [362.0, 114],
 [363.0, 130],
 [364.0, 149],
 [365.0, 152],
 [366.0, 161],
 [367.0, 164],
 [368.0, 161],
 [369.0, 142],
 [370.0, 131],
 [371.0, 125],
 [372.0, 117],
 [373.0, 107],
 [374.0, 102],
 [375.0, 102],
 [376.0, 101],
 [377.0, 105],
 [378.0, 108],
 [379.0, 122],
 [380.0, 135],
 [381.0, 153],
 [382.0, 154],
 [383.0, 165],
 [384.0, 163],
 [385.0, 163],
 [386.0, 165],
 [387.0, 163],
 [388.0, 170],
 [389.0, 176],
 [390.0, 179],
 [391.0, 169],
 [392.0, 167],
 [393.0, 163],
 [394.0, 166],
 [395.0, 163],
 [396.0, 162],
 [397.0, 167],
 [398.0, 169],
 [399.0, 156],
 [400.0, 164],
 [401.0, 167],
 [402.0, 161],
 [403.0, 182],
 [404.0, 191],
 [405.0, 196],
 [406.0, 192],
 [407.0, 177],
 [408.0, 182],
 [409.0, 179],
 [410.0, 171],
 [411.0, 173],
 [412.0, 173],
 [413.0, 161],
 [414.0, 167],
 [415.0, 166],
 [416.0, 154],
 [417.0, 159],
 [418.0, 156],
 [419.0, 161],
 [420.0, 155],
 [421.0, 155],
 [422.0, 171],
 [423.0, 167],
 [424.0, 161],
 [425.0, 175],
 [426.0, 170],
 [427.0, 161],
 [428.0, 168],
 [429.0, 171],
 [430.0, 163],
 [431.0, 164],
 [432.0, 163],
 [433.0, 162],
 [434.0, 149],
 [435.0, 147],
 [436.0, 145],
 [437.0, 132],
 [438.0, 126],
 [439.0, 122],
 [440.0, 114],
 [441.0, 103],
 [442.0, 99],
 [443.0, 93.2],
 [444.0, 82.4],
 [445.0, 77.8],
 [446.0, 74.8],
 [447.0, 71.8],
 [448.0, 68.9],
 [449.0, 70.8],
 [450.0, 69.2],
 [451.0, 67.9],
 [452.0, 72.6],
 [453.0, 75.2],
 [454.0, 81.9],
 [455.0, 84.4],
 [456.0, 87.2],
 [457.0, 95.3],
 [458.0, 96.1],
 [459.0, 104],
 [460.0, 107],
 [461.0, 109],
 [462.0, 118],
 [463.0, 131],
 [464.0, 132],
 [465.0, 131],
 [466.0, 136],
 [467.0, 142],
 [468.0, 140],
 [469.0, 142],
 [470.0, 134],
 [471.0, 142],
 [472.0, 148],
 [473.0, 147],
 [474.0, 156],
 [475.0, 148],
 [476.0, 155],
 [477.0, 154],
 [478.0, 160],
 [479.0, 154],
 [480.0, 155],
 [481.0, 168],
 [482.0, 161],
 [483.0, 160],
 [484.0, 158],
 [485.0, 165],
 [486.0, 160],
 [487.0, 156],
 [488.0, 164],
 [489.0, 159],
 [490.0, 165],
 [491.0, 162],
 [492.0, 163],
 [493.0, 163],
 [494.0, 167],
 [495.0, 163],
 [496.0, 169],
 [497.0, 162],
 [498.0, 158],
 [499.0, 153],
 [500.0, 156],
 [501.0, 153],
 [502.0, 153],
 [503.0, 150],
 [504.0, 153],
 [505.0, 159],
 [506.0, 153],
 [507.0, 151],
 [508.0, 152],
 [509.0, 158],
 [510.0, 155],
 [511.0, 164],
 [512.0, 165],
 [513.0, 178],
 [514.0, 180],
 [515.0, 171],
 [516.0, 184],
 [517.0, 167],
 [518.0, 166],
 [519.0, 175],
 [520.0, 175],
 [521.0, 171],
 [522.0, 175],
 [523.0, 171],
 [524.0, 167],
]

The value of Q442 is 0.42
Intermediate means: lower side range 143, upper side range 160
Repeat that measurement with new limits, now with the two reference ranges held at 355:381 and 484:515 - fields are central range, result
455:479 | 0.16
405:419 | -0.25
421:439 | -0.12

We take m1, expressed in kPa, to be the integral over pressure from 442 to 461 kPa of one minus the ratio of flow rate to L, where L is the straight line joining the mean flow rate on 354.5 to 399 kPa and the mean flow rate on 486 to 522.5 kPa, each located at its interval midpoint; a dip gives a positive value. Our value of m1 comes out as 8.7 kPa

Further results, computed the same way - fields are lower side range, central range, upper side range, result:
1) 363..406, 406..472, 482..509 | 9.7 kPa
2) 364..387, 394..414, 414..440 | -3.4 kPa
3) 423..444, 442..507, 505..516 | 9.6 kPa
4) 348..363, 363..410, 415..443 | -2.9 kPa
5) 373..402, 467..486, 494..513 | 0.5 kPa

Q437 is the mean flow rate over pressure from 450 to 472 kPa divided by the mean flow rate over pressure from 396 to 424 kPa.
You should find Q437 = 0.66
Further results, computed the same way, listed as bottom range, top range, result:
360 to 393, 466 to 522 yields 1.13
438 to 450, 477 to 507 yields 1.78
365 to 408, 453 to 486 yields 0.87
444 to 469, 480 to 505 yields 1.63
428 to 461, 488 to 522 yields 1.50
